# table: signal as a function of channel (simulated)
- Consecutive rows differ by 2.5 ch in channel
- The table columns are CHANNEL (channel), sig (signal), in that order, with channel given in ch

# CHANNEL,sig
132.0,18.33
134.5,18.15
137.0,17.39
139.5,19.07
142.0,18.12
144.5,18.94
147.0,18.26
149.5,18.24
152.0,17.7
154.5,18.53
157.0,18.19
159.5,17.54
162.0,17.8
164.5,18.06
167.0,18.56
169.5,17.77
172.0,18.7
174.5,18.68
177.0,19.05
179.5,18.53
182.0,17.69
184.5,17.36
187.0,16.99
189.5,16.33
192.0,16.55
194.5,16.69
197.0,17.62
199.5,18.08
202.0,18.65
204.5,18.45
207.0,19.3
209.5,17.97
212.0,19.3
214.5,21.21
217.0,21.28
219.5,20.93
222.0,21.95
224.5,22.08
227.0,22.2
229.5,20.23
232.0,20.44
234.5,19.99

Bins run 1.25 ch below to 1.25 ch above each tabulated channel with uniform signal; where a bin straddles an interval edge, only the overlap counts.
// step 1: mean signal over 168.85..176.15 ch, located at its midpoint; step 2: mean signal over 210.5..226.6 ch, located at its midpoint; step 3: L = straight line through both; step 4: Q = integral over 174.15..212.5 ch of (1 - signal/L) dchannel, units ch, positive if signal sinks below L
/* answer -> 3.4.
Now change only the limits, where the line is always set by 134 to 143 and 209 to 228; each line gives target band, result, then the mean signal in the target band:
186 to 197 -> 1.8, 16.7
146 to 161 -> 0.5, 18.1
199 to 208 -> 0.8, 18.6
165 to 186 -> 1.3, 18.3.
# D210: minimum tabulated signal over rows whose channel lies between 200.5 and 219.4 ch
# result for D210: 17.97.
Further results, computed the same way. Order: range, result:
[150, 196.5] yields 16.33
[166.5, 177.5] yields 17.77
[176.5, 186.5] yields 17.36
